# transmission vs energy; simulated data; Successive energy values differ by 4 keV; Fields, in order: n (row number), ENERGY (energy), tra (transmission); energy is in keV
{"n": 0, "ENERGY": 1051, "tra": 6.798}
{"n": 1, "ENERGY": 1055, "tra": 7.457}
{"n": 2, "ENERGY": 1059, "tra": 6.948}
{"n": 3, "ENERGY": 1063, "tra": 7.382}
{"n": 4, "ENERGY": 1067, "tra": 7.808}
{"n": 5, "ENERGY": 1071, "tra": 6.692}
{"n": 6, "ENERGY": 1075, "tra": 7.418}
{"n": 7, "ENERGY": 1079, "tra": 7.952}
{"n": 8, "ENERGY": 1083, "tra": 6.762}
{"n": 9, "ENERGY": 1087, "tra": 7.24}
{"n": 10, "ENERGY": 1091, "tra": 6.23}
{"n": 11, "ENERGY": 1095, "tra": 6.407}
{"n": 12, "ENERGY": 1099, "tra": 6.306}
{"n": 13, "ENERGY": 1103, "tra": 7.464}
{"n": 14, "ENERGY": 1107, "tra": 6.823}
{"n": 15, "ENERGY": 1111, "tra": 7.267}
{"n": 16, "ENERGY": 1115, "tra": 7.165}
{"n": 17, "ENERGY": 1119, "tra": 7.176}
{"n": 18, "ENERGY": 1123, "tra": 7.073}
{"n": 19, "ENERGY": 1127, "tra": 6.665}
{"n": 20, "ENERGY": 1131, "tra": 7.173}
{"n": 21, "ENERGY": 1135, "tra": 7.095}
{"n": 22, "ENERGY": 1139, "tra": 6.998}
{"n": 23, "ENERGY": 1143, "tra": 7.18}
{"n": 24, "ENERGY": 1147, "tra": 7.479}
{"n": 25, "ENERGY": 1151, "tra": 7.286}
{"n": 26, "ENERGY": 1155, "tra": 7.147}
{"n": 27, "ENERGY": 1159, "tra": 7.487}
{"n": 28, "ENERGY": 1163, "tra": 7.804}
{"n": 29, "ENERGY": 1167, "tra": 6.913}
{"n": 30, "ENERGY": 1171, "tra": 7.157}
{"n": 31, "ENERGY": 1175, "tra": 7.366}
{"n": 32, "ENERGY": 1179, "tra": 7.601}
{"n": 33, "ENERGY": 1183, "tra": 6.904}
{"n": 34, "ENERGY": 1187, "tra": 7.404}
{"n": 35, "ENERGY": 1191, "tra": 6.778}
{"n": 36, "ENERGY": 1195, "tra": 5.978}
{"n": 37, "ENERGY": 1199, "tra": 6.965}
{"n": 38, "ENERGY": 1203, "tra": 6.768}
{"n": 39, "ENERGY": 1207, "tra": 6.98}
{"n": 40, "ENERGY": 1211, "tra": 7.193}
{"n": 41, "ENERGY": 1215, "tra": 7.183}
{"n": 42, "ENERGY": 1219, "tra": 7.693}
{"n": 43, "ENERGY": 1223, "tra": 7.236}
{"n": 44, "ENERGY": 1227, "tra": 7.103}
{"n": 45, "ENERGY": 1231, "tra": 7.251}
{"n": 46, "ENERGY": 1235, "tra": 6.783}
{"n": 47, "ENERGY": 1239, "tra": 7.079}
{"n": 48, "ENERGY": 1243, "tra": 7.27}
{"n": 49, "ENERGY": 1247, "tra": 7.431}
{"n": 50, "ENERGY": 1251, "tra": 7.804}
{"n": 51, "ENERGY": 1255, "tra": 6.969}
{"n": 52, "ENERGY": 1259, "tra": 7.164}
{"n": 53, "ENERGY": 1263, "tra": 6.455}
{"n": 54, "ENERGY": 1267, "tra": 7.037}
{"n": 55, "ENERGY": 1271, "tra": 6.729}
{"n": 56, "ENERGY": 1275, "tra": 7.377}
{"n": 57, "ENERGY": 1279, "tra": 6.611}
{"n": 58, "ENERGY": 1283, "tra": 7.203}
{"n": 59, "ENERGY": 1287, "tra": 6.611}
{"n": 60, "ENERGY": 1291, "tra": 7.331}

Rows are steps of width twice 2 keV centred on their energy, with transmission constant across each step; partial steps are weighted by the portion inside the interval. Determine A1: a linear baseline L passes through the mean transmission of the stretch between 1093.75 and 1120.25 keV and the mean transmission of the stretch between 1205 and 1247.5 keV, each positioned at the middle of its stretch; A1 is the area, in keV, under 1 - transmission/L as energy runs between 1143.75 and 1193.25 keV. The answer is -1.35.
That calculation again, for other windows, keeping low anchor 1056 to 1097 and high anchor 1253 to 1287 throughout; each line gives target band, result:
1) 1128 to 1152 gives -0.47 keV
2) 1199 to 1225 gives -0.69 keV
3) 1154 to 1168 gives -0.72 keV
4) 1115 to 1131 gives 0.07 keV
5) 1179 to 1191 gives -0.29 keV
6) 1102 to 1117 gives -0.21 keV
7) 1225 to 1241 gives -0.23 keV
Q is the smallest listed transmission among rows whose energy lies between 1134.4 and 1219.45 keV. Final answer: 5.978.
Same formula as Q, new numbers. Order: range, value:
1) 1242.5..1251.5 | 7.27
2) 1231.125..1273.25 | 6.455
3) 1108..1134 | 6.665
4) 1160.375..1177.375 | 6.913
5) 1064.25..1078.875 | 6.692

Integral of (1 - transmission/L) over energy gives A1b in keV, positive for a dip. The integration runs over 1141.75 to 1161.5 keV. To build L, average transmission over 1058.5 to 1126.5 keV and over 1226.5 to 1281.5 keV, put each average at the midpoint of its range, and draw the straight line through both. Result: -0.7 keV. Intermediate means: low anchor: 7.06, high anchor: 7.08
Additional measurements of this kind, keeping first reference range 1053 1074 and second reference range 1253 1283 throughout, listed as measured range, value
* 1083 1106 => 1.5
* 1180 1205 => 0.8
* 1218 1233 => -0.6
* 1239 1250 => -0.6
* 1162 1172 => -0.2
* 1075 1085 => -0.2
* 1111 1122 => 0.0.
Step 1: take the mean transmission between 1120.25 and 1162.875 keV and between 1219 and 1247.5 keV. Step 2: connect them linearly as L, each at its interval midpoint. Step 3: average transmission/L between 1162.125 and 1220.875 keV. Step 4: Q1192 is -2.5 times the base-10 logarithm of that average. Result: 0.014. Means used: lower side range 7.19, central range 7.1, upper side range 7.19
